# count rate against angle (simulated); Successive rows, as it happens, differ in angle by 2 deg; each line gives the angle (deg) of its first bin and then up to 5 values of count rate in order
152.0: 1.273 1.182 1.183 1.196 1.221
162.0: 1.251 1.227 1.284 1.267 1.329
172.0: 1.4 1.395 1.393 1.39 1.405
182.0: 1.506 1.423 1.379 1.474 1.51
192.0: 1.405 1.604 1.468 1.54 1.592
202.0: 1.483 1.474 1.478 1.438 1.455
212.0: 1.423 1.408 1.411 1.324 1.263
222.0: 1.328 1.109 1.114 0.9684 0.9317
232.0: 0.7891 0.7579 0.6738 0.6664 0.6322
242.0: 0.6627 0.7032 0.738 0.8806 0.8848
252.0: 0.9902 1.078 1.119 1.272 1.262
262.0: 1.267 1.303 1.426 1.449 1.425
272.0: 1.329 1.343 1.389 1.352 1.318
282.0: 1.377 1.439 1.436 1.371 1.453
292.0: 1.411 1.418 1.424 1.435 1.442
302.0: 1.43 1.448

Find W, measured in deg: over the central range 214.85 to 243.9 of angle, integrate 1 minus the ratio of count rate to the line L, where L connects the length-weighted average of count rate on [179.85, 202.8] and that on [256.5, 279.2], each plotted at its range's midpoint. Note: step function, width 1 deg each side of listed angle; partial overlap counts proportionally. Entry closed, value 9.2 deg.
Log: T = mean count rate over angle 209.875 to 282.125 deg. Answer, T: 1.12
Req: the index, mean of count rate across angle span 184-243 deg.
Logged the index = 1.24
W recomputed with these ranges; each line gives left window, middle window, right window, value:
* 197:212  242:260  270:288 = 5.8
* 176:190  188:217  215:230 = -3.6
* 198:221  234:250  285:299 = 7.9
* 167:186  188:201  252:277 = -1.4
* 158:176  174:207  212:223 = -3.6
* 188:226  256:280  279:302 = 1.3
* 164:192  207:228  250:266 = -0.4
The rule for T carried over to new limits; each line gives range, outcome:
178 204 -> 1.48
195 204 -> 1.52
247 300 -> 1.3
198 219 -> 1.45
